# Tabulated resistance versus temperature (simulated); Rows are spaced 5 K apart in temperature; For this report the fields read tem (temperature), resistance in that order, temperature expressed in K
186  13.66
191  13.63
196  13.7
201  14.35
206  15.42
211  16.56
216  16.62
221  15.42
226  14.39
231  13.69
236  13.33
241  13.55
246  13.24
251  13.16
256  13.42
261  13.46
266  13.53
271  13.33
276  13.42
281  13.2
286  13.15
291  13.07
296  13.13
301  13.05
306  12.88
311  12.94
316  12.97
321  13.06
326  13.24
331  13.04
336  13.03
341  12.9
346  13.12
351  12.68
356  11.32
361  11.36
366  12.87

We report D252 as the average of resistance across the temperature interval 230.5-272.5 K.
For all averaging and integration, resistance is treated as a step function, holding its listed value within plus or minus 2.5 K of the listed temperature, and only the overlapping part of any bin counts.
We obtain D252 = 13.4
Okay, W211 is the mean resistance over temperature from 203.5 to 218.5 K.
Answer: 16.2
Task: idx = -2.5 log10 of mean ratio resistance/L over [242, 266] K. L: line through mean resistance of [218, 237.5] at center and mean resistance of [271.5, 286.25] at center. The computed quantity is 0.03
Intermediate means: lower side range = 14.3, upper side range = 13.3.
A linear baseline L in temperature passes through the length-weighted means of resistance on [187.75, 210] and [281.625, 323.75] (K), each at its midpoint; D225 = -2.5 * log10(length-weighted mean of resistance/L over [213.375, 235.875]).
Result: -0.06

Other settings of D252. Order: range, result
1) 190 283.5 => 14.1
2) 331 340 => 13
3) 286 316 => 13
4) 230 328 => 13.2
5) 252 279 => 13.4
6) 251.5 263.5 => 13.4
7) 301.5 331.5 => 13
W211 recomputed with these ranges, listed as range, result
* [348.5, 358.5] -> 12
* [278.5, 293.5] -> 13.1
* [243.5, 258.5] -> 13.3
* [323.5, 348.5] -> 13.1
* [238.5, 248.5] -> 13.4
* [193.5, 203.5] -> 14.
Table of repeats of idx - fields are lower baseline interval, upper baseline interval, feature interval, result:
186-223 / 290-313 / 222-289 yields 0.04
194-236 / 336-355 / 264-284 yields 0.05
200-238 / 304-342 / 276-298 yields 0.04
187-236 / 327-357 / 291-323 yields 0.02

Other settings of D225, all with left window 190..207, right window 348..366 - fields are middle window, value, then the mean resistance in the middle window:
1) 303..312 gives -0.02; 12.9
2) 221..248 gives -0.01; 13.8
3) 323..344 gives -0.06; 13.1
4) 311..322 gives -0.04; 13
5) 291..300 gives -0.02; 13.1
